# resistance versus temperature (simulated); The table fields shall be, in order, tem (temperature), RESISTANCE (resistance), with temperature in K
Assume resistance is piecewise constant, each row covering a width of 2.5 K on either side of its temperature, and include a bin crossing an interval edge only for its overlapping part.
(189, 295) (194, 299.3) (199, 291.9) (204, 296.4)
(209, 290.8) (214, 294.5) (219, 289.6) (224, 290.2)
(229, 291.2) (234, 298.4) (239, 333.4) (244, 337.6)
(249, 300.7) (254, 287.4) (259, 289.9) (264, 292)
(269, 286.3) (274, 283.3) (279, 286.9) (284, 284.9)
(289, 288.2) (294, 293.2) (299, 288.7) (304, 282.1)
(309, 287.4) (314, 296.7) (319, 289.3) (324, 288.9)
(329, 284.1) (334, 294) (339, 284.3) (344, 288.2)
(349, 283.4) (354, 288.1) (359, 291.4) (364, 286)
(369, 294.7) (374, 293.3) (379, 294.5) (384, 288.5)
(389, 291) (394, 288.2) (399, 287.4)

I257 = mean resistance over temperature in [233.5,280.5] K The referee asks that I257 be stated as 300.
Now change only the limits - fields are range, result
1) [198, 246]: 301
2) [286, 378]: 289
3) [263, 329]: 288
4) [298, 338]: 289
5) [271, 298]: 287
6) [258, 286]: 287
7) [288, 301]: 290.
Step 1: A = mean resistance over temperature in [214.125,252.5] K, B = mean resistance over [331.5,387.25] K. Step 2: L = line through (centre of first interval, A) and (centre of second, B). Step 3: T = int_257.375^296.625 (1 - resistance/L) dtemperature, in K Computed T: 1.5 K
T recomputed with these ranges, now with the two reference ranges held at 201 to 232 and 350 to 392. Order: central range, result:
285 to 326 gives 0.3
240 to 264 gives -1.0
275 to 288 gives 0.3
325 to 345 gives 0.2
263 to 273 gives 0.1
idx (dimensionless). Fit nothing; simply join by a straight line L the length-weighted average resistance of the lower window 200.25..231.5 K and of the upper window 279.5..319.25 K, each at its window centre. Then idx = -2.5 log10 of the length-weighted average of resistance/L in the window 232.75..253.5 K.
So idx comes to -0.09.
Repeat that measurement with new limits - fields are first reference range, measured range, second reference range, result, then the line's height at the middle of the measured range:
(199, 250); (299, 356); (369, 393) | 0.03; 295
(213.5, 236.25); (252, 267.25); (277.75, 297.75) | 0.00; 290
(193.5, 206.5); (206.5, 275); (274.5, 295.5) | -0.02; 292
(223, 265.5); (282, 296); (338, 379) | 0.03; 298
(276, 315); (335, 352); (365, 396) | 0.01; 290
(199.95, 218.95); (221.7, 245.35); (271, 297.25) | -0.06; 291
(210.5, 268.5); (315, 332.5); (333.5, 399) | 0.02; 293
